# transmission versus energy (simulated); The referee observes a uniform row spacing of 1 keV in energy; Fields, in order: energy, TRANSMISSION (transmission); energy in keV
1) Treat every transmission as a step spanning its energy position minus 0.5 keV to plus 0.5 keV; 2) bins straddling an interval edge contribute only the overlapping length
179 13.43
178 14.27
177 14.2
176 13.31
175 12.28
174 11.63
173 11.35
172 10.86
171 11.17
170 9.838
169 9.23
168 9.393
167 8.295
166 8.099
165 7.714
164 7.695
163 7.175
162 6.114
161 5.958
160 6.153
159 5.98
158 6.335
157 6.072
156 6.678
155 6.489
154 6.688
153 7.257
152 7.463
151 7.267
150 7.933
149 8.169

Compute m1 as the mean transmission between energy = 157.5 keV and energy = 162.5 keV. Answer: 6.11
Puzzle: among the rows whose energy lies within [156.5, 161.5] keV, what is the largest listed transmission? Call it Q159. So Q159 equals 6.335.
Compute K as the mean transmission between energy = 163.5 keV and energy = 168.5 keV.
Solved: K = 8.24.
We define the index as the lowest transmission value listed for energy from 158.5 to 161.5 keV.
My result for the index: 5.958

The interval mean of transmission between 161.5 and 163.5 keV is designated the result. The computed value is 6.64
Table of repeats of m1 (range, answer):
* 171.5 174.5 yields 11.3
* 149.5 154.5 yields 7.32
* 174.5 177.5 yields 13.3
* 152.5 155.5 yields 6.81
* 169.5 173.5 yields 10.8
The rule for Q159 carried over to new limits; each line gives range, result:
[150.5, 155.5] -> 7.463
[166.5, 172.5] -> 11.17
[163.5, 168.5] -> 9.393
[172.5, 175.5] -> 12.28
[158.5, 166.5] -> 8.099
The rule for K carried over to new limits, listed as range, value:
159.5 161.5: 6.06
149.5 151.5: 7.6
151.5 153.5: 7.36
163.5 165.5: 7.7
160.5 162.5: 6.04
